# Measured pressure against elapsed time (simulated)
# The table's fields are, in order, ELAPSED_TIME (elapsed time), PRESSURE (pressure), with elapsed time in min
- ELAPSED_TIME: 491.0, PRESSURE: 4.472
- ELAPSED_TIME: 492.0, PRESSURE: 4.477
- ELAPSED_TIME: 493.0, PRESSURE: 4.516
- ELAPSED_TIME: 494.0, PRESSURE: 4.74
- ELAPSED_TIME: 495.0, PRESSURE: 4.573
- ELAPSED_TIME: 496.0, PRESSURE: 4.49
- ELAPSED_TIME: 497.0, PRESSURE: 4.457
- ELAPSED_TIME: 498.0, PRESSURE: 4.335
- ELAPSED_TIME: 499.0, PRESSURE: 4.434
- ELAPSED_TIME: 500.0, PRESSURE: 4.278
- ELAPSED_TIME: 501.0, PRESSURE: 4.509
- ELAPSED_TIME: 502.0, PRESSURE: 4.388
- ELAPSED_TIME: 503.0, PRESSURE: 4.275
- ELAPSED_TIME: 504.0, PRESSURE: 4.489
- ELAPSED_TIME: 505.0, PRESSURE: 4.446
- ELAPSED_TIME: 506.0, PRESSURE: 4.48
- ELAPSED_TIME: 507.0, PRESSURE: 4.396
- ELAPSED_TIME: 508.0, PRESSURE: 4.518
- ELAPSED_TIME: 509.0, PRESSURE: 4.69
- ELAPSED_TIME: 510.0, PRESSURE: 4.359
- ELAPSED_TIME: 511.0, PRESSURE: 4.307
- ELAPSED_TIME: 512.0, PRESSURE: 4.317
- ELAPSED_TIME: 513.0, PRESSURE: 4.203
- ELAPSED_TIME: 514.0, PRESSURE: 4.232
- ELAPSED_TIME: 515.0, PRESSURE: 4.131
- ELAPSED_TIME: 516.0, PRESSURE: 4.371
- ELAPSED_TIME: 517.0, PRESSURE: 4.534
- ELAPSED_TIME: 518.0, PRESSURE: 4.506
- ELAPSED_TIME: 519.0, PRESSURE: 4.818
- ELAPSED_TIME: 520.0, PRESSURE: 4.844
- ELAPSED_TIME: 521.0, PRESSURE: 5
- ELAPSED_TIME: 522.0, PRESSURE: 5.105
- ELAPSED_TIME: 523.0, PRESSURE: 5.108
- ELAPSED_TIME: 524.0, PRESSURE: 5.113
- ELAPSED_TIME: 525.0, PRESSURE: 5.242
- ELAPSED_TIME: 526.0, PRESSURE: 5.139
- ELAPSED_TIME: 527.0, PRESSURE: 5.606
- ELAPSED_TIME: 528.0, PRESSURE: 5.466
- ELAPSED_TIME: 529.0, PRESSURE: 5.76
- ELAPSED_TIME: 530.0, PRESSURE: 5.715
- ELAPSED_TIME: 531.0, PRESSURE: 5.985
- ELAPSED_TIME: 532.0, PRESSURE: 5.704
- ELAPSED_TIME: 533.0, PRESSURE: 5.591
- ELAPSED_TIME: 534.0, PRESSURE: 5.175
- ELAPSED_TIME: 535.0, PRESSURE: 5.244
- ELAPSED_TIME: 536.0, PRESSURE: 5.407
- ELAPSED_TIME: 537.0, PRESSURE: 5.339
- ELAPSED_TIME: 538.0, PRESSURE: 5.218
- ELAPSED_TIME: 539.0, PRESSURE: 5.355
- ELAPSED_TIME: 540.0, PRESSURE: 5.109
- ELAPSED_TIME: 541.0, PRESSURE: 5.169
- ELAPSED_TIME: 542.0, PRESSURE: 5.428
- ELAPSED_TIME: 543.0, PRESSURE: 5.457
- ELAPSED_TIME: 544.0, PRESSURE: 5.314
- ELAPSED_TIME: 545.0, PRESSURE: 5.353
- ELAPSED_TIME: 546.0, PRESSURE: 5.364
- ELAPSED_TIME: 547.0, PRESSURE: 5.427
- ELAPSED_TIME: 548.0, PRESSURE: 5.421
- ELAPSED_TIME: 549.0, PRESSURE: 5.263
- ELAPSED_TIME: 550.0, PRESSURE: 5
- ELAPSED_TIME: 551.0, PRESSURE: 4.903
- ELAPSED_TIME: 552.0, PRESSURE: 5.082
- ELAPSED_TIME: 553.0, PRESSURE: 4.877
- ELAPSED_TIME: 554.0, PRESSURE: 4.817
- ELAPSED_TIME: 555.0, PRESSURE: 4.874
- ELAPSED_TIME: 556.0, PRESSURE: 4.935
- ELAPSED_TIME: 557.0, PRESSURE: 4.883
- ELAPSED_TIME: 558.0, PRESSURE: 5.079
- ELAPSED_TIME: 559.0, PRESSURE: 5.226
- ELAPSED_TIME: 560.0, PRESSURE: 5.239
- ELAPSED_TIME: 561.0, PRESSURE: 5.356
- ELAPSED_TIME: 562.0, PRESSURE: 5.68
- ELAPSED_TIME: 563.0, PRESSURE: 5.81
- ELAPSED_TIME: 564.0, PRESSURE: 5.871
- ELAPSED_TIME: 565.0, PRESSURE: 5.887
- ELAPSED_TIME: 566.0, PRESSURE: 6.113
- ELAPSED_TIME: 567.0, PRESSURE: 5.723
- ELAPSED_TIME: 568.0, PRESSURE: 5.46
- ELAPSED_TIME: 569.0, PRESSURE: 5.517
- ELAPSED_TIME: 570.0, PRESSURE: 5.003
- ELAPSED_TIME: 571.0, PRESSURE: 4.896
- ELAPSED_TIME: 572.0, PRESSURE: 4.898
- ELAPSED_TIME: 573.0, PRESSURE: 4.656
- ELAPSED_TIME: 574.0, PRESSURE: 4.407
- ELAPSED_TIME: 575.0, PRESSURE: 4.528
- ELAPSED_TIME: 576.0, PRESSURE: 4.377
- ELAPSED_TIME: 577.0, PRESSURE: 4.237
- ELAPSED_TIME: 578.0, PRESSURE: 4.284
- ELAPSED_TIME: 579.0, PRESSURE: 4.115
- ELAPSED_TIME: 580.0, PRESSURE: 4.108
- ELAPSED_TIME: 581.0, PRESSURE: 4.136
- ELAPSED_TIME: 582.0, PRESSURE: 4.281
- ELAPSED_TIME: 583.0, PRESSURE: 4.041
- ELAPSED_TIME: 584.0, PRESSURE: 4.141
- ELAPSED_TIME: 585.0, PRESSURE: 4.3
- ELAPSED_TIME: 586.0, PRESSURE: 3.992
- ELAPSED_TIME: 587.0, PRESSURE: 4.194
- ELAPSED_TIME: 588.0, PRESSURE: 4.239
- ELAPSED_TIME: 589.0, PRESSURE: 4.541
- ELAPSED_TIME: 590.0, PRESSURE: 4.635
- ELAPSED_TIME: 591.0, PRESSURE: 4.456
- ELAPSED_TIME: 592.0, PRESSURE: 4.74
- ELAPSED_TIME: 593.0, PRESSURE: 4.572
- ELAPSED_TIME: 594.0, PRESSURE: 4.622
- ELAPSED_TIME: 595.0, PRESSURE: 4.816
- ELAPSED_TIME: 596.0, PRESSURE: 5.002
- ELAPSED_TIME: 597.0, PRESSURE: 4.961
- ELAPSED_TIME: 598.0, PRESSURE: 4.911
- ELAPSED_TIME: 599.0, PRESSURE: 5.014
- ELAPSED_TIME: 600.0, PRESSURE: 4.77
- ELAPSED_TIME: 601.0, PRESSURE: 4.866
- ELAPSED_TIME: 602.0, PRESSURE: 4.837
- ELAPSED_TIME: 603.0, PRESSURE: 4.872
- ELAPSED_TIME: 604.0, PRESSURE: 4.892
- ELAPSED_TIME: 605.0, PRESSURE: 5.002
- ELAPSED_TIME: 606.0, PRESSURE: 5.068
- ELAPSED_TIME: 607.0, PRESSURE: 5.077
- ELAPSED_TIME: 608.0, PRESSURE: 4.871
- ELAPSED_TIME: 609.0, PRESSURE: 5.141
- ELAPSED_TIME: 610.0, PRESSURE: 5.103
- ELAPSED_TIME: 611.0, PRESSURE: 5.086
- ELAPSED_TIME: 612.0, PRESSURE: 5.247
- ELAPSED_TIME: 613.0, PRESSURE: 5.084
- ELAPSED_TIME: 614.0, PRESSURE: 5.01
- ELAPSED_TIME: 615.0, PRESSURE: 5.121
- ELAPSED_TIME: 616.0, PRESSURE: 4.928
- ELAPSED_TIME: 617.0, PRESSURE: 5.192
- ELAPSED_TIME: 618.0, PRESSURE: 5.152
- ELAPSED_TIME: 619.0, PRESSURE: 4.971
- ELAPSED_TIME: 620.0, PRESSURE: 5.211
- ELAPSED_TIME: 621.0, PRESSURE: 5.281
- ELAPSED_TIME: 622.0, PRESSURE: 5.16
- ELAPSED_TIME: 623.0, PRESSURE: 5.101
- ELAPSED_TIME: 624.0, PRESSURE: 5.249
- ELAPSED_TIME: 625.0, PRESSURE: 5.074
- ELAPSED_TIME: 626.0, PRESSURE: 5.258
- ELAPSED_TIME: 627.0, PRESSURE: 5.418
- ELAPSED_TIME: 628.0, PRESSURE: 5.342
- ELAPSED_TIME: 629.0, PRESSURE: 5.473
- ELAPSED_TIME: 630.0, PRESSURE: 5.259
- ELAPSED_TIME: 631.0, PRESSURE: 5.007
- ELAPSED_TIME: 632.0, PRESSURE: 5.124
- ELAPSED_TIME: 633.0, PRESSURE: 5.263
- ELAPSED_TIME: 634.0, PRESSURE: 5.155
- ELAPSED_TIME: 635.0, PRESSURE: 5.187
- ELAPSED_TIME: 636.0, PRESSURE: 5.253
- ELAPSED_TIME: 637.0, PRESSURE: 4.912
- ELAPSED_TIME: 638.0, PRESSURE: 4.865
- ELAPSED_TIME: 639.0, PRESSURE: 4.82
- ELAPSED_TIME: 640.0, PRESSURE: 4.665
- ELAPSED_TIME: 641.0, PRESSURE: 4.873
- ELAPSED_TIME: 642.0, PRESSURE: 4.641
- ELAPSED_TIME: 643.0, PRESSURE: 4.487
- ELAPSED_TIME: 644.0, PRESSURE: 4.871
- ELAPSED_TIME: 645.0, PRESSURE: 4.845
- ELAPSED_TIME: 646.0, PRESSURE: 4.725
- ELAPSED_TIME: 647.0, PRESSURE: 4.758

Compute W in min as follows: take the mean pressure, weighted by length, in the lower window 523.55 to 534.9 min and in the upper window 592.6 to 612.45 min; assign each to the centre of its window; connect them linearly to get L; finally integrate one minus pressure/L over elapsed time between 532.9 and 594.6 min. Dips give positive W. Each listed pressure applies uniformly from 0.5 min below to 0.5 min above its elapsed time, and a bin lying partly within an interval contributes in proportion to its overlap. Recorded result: 3.35 min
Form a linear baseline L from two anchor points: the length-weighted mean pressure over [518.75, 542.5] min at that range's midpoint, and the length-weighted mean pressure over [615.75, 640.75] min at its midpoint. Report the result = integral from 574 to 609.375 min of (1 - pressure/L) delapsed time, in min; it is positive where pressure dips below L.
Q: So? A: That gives 4.2 min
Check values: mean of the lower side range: 5.32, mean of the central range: 4.59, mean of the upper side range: 5.13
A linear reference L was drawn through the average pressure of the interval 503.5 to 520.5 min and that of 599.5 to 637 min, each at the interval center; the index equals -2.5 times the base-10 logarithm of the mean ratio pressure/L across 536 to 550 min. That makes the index -0.15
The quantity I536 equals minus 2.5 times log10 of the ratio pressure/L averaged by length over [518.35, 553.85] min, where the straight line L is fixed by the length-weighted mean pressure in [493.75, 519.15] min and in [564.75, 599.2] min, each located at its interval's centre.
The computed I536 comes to -0.169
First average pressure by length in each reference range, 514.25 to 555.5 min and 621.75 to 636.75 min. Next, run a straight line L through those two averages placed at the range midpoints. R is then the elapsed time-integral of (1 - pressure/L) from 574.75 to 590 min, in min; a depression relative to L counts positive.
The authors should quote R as 2.8 min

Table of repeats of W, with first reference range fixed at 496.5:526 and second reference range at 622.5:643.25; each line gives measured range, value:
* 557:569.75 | -2.0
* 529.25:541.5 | -2.0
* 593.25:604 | 0.1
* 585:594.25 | 0.9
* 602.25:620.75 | -0.3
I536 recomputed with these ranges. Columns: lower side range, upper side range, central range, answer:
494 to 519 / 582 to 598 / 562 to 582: -0.11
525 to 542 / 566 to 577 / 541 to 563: 0.00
